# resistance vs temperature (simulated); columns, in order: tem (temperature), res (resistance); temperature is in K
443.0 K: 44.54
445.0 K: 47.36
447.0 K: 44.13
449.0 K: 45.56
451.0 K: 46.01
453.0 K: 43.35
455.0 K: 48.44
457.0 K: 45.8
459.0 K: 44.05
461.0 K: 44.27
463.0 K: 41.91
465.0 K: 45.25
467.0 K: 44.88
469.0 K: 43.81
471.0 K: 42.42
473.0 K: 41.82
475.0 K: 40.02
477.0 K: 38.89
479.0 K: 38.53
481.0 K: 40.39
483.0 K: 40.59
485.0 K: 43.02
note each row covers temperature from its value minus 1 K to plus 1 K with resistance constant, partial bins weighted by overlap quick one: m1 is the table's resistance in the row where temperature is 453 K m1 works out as 43.35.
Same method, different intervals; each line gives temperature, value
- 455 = 48.44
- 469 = 43.81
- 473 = 41.82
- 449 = 45.56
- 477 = 38.89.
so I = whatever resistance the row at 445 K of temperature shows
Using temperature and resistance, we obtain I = 47.36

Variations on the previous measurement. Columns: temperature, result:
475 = 40.02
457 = 45.8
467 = 44.88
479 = 38.53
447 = 44.13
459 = 44.05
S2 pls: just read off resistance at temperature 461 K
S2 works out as 44.27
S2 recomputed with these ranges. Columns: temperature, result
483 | 40.59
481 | 40.39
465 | 45.25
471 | 42.42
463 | 41.91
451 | 46.01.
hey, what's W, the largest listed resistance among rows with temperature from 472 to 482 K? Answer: 41.82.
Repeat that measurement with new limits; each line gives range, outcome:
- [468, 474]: 43.81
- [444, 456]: 48.44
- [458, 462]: 44.27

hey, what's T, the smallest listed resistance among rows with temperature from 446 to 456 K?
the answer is 43.35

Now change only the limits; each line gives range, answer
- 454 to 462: 44.05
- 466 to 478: 38.89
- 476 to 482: 38.53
